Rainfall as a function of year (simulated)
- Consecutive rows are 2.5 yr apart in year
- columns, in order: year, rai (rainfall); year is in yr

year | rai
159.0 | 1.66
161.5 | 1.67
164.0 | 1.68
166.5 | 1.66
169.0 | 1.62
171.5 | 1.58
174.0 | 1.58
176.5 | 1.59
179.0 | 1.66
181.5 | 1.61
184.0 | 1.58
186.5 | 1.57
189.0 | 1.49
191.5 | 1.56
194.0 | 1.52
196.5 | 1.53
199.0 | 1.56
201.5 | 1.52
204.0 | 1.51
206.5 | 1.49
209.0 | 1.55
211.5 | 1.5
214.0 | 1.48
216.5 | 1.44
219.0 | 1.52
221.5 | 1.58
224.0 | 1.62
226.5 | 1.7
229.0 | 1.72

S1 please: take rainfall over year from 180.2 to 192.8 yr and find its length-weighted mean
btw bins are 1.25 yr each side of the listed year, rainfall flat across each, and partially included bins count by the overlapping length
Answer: 1.56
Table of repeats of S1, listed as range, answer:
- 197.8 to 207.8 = 1.52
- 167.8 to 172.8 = 1.6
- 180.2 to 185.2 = 1.6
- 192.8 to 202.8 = 1.53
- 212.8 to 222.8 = 1.51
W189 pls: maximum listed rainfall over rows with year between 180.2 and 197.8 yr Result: 1.61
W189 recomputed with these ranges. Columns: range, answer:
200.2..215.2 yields 1.55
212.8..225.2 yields 1.62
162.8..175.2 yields 1.68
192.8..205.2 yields 1.56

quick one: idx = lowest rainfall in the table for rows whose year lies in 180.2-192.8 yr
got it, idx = 1.49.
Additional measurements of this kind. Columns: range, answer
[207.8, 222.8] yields 1.44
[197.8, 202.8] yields 1.52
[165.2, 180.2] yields 1.58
